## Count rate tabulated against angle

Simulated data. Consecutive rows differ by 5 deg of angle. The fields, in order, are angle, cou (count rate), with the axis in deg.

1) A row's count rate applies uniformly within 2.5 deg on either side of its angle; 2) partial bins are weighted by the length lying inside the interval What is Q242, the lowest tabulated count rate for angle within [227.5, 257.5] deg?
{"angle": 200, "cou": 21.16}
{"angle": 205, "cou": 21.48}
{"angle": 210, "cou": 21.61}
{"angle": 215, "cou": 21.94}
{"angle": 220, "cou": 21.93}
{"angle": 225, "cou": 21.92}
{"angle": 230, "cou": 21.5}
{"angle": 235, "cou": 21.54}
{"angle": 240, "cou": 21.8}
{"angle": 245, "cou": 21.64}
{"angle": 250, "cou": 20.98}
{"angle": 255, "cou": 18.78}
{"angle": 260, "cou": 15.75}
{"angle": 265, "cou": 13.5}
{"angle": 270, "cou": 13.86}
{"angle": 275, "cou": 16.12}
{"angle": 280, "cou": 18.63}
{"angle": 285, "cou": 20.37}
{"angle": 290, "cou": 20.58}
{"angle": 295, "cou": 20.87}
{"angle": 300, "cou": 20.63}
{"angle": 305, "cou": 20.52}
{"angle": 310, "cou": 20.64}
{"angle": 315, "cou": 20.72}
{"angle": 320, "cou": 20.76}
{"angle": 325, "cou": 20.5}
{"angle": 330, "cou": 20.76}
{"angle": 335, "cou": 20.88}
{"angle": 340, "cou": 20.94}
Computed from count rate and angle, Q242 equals 18.78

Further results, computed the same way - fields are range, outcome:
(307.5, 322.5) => 20.64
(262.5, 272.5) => 13.5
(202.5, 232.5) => 21.48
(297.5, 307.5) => 20.52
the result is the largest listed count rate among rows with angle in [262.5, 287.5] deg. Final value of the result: 20.37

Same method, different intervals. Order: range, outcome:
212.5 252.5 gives 21.94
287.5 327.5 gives 20.87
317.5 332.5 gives 20.76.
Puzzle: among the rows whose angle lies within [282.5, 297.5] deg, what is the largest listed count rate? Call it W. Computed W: 20.87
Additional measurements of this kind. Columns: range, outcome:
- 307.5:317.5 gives 20.72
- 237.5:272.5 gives 21.8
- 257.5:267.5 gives 15.75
